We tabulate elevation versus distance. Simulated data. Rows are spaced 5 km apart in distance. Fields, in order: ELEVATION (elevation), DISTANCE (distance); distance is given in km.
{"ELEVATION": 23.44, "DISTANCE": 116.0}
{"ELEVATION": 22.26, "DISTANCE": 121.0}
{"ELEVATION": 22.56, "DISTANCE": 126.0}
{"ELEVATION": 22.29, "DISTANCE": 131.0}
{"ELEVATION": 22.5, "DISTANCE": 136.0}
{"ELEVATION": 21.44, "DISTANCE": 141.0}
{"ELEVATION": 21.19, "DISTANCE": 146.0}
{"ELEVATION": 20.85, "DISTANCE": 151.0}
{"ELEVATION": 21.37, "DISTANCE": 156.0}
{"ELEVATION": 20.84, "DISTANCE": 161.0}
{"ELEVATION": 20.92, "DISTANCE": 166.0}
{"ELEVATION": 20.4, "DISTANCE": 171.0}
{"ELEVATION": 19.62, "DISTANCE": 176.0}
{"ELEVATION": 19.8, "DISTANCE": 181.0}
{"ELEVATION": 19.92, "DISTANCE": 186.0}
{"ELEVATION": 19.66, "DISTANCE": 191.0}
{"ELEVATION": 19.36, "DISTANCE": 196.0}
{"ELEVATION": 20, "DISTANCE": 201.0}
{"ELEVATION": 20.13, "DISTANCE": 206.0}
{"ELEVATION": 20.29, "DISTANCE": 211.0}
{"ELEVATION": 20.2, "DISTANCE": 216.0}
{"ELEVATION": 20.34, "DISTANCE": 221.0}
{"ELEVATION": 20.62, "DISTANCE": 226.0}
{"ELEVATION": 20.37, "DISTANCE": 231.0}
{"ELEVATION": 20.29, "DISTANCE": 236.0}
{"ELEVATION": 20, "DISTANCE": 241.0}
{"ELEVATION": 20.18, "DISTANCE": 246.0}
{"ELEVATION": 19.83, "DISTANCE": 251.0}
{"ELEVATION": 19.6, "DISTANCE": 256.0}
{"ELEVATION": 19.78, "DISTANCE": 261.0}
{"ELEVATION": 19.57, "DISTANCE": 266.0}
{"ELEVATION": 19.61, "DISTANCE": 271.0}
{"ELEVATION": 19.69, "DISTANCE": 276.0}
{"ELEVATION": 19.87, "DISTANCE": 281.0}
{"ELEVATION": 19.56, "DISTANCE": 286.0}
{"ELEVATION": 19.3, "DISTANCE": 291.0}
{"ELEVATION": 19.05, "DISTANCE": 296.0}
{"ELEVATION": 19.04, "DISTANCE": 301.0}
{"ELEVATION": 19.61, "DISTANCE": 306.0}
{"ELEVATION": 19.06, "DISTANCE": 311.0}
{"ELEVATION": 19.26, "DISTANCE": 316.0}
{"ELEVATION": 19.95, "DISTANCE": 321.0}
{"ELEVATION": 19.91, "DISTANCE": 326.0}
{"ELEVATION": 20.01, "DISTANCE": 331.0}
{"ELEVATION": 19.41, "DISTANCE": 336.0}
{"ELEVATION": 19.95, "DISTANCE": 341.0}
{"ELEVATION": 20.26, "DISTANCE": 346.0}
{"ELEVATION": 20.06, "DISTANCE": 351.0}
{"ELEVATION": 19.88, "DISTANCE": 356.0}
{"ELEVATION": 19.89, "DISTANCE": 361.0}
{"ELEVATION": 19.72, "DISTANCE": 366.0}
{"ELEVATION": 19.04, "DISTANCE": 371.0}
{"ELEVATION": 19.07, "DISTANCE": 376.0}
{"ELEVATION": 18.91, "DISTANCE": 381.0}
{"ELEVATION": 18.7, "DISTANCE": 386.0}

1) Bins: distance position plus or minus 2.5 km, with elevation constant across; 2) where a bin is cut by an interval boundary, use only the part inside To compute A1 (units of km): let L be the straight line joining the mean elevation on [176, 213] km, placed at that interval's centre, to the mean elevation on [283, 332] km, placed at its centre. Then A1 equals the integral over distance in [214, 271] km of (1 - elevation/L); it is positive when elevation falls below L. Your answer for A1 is -1.0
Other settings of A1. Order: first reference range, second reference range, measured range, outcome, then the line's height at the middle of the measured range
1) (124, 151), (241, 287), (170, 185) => 0.9 km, 21.2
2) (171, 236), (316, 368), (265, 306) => 1.0 km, 19.9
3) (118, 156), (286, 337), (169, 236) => 2.9 km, 21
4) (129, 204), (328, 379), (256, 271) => 0.4 km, 20.2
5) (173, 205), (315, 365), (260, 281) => 0.1 km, 19.8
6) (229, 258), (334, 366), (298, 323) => 0.7 km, 20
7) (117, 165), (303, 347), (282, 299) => 0.6 km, 20.1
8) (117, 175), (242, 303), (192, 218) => 0.8 km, 20.6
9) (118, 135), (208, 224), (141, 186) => 1.9 km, 21.5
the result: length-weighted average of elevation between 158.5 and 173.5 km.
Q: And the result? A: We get 20.7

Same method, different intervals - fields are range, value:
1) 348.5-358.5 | 20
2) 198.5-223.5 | 20.2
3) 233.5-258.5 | 20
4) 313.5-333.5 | 19.8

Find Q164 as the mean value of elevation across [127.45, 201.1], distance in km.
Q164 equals 20.7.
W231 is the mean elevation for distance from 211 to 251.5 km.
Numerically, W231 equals 20.3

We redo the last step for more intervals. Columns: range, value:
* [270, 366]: 19.7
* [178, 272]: 20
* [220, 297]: 19.9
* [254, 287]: 19.7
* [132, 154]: 21.5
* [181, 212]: 19.9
